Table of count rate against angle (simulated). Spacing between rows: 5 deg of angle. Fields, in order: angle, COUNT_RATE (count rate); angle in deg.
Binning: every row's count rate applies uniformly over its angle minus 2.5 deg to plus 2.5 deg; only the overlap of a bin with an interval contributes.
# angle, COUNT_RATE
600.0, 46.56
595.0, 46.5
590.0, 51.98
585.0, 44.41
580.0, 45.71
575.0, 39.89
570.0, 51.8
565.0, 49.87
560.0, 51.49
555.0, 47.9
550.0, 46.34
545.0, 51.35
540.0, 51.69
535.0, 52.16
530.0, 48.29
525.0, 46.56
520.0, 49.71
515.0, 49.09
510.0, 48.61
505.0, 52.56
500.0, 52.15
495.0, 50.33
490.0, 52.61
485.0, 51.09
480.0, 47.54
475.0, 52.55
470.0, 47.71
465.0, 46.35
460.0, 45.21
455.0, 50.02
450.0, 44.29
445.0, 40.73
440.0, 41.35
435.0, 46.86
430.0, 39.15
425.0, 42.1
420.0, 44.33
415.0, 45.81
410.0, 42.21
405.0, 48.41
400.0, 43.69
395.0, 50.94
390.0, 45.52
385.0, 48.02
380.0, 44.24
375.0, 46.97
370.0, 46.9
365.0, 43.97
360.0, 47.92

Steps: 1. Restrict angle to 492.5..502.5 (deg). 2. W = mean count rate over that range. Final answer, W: 51.2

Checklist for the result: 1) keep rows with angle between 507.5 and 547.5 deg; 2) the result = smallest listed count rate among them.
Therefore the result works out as 46.56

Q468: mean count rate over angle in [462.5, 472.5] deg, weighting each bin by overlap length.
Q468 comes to 47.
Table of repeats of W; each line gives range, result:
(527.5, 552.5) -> 50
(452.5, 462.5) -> 47.6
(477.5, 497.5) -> 50.4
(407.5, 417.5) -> 44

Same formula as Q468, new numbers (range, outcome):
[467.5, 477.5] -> 50.1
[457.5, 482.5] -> 47.9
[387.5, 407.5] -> 47.1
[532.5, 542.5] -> 51.9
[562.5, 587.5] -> 46.3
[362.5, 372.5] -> 45.4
